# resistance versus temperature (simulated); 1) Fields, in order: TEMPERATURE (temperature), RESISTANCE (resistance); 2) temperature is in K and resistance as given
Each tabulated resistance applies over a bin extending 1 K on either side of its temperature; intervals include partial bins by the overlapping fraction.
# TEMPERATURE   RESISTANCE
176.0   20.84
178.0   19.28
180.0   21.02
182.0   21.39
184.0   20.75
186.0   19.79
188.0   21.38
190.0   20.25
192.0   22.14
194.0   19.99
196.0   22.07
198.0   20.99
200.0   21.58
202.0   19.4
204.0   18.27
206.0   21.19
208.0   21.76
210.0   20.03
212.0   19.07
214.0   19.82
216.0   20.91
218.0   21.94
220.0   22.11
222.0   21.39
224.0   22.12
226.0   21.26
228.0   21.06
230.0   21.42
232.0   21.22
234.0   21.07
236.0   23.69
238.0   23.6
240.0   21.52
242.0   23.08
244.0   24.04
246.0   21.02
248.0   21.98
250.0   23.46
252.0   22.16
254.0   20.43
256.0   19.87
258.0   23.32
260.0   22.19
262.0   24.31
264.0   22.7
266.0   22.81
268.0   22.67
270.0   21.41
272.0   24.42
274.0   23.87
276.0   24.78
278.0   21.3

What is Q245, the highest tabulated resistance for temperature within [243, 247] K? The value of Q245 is 24.04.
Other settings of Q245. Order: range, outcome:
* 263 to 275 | 24.42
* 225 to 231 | 21.42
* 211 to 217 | 20.91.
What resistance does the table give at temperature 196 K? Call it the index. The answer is 22.07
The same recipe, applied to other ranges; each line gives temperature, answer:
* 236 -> 23.69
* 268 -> 22.67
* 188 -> 21.38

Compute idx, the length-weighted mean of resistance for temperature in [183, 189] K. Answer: 20.6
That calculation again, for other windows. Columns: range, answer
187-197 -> 21.2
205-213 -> 20.5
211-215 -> 19.4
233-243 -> 22.6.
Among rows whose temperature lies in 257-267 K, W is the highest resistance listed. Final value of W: 24.31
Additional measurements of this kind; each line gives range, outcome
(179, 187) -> 21.39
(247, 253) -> 23.46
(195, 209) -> 22.07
